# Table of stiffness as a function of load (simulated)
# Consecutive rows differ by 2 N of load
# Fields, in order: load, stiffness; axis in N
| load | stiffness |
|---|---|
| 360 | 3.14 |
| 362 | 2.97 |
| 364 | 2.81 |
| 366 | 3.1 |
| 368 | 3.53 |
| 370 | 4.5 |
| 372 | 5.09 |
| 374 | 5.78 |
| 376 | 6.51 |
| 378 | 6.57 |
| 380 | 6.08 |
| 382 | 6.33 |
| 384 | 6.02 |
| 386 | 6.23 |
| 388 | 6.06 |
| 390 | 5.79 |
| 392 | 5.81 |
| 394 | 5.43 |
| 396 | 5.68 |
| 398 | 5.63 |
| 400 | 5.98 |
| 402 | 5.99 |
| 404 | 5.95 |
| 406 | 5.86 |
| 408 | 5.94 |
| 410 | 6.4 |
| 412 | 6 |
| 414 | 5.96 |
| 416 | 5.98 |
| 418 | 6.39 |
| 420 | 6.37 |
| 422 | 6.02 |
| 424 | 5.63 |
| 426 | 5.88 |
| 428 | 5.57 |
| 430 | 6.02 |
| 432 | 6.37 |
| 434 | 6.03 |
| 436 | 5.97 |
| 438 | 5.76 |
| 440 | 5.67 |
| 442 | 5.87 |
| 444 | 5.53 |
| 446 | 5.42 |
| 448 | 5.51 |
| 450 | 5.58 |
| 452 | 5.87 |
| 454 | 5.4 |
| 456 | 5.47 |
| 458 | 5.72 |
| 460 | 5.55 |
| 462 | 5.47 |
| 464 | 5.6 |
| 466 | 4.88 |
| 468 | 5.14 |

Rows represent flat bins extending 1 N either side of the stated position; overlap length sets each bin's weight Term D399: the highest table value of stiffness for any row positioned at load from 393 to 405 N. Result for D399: 5.99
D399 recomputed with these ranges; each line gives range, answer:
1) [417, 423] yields 6.39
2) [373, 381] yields 6.57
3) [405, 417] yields 6.4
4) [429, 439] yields 6.37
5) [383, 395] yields 6.23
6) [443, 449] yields 5.53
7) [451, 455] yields 5.87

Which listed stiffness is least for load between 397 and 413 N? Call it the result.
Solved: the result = 5.63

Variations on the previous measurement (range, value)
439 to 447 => 5.42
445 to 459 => 5.4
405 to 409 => 5.86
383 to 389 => 6.02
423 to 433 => 5.57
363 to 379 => 2.81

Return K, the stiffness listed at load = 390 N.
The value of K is 5.79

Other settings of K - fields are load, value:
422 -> 6.02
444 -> 5.53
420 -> 6.37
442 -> 5.87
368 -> 3.53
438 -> 5.76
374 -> 5.78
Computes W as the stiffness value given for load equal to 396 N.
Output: 5.68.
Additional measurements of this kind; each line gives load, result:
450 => 5.58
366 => 3.1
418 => 6.39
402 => 5.99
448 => 5.51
